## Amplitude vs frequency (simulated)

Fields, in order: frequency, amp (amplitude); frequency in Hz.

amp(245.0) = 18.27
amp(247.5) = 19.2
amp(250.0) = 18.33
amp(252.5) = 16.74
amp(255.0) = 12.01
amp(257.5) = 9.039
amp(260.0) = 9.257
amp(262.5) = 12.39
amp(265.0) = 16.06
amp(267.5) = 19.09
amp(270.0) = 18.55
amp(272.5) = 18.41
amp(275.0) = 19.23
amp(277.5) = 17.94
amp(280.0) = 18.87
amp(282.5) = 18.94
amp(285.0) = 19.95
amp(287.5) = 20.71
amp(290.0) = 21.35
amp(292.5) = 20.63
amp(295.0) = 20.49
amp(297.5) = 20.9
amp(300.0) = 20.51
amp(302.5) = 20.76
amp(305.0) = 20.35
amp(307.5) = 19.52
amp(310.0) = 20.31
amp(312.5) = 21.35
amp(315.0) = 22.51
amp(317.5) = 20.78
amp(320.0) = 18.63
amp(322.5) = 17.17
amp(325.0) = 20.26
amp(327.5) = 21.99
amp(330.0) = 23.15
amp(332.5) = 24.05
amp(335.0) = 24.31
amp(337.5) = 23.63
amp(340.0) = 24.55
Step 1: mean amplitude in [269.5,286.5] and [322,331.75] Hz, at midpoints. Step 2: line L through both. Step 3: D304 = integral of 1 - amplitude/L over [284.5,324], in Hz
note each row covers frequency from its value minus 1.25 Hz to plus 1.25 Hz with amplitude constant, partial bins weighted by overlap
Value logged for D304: -0.7 Hz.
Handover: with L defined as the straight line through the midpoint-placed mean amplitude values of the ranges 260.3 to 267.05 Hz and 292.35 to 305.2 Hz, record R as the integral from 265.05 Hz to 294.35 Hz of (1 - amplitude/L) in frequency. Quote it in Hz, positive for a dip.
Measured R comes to -4.0 Hz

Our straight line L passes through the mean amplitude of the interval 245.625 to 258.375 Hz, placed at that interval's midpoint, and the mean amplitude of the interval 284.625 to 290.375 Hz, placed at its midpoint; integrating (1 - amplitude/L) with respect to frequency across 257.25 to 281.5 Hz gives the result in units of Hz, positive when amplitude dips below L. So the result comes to 2.6 Hz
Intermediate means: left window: 15.4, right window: 20.7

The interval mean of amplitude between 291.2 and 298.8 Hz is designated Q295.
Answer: 20.7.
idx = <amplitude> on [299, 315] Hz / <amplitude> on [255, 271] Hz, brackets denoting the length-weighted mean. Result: 1.49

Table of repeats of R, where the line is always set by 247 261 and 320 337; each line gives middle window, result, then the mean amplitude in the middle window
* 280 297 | -2.7 Hz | 20.3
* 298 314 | -1.0 Hz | 20.5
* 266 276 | -2.0 Hz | 18.7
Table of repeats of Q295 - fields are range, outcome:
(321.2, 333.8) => 21.3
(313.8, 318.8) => 21.6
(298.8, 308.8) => 20.3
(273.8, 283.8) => 18.7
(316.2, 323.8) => 18.9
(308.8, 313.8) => 20.9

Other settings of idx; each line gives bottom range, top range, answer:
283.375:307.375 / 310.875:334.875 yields 1.03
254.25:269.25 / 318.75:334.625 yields 1.60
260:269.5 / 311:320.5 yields 1.38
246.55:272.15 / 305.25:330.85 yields 1.36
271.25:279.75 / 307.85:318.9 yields 1.13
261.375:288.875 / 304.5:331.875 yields 1.13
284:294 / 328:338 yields 1.14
